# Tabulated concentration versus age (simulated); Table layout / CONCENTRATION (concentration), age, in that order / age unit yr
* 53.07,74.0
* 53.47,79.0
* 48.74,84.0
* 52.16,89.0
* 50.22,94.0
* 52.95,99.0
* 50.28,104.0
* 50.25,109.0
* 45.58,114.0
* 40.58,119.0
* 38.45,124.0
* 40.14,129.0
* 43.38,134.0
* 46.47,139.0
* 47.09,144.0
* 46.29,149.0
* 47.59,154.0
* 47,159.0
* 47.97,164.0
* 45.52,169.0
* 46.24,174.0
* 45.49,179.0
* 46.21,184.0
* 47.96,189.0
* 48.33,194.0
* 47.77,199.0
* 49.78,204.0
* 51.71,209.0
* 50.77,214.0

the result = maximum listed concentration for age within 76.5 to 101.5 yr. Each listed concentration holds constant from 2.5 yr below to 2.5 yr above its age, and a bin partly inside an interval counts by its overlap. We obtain 53.47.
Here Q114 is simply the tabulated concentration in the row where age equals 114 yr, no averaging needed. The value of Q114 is 45.58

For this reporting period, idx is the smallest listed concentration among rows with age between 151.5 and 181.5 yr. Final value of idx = 45.49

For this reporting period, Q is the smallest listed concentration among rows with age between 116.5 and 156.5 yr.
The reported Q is 38.45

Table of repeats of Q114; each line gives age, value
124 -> 38.45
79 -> 53.47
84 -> 48.74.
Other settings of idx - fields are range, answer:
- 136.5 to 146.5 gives 46.47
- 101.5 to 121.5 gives 40.58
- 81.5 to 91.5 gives 48.74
